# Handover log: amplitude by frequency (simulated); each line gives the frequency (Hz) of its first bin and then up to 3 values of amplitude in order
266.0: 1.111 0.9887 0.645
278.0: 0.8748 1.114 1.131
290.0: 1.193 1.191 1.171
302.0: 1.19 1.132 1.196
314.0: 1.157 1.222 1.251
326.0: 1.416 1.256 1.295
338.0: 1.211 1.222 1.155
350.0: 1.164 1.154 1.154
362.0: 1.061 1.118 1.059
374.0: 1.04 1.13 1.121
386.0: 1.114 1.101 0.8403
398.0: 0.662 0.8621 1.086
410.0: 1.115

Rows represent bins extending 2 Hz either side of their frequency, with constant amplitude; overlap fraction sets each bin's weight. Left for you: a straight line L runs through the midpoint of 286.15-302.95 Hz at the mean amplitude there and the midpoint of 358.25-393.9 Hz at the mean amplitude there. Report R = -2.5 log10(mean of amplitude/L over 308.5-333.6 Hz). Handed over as -0.096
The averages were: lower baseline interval 1.18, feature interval 1.25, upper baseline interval 1.08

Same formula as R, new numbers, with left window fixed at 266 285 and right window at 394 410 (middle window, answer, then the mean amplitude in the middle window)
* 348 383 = -0.218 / 1.11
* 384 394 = -0.170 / 1.05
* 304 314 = -0.245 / 1.16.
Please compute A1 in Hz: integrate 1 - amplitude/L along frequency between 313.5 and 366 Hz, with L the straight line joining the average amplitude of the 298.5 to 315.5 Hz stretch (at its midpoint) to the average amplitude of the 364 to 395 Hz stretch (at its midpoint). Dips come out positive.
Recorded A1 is -3.77 Hz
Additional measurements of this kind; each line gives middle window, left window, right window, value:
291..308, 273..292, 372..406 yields -2.8 Hz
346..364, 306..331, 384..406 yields -0.7 Hz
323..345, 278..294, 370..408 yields -4.4 Hz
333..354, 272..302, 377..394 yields -2.5 Hz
